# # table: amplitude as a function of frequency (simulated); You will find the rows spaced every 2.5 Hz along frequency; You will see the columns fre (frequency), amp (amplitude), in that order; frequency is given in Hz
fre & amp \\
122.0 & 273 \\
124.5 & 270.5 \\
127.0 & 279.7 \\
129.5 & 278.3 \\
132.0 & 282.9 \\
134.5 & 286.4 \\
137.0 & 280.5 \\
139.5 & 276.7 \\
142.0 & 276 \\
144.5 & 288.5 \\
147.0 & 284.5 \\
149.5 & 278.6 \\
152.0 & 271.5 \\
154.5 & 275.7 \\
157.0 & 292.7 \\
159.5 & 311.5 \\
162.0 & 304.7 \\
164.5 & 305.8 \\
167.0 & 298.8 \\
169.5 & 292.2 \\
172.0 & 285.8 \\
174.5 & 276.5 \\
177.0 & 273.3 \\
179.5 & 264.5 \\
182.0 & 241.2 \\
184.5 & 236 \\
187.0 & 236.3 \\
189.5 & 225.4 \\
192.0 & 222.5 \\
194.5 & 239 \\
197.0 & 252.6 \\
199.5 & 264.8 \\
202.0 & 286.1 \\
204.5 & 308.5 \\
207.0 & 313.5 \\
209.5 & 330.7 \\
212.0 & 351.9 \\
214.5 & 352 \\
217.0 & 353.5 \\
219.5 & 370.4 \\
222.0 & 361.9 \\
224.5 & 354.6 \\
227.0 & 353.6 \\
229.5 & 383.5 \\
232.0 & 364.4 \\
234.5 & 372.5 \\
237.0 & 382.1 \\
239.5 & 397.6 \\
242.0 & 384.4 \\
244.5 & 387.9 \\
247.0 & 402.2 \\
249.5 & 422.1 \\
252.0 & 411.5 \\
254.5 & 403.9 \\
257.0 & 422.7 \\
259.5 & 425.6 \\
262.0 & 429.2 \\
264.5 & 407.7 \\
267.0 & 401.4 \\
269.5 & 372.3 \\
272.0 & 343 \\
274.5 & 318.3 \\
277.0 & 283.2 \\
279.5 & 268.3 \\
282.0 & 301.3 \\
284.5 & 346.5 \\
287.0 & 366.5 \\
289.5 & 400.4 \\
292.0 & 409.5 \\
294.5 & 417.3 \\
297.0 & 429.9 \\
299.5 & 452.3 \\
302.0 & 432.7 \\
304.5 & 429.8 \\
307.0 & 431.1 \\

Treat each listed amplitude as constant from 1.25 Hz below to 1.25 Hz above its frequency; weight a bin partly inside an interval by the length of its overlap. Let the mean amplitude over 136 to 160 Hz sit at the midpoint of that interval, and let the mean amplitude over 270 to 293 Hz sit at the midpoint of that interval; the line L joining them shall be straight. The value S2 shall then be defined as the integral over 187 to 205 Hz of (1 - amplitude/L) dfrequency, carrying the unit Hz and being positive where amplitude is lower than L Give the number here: 2.9 Hz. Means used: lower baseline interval 283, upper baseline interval 338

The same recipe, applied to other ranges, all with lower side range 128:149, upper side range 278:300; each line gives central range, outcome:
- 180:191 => 2.61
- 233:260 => -4.09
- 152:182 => 1.23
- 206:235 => -2.05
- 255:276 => -1.80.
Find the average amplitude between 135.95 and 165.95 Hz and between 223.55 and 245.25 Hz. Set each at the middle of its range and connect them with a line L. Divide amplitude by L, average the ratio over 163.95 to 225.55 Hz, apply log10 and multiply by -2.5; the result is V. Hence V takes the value 0.15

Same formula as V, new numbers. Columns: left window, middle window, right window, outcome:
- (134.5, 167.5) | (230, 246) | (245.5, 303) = -0.07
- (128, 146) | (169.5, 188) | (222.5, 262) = 0.23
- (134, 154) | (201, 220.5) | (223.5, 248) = 0.06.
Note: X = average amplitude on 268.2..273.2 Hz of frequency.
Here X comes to 358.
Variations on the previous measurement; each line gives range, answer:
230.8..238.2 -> 373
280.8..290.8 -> 354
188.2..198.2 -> 235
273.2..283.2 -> 293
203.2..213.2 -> 326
